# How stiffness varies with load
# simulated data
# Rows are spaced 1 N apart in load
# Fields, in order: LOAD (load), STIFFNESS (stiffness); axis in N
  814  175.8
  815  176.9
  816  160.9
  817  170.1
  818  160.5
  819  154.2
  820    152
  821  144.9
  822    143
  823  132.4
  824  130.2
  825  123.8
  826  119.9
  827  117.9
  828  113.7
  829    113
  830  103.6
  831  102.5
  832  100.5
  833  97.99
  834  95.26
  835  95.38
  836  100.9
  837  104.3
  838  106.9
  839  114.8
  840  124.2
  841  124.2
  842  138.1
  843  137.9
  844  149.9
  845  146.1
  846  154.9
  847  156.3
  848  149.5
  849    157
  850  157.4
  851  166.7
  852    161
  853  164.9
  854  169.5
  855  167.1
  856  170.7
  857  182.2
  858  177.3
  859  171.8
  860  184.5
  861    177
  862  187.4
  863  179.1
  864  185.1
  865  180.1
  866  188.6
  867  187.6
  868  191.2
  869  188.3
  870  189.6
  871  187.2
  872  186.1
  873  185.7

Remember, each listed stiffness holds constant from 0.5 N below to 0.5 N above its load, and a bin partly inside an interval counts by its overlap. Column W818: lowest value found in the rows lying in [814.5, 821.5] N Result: 144.9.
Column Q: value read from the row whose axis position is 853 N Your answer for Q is 164.9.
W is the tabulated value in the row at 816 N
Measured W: 160.9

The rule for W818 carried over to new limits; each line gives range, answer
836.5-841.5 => 104.3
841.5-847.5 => 137.9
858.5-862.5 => 171.8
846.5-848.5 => 149.5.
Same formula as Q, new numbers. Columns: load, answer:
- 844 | 149.9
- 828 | 113.7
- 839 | 114.8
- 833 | 97.99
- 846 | 154.9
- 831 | 102.5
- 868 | 191.2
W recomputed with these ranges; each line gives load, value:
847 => 156.3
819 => 154.2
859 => 171.8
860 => 184.5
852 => 161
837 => 104.3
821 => 144.9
